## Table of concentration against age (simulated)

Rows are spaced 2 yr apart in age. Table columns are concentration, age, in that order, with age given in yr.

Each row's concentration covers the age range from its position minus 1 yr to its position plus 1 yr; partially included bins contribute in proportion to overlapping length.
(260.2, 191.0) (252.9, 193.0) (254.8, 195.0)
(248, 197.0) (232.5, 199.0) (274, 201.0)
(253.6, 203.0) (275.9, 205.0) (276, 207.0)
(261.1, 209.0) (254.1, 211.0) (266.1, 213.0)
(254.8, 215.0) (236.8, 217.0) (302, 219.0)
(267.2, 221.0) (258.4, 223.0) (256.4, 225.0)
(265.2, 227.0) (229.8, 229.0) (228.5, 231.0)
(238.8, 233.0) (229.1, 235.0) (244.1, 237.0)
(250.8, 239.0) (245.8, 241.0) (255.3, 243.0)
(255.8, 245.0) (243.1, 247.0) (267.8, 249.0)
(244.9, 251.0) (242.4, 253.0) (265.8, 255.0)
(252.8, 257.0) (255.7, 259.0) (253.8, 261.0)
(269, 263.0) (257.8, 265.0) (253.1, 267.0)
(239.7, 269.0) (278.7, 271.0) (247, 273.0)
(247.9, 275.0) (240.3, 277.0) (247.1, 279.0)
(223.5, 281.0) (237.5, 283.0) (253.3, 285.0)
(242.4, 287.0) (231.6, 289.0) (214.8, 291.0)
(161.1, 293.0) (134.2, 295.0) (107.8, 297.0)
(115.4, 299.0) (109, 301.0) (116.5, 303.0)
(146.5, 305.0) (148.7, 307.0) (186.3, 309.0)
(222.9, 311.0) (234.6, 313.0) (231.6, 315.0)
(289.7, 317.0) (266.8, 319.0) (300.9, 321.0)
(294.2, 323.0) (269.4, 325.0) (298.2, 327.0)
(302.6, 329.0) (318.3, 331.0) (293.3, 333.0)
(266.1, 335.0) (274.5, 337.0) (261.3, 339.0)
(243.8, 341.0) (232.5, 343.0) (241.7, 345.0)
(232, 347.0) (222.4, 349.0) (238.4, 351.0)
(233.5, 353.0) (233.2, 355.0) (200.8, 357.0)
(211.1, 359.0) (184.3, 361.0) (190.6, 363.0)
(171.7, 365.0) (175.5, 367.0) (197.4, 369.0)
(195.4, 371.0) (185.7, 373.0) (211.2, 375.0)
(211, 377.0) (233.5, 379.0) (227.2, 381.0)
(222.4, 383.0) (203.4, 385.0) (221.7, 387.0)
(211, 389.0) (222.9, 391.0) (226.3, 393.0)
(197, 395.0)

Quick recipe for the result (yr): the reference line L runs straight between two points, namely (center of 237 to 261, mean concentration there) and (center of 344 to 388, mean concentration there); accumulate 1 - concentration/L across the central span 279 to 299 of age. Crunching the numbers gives 3.4 yr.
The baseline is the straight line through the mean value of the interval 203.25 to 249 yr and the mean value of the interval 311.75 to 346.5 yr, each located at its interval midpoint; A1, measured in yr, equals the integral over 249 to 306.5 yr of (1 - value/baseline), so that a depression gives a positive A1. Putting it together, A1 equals 9.7 yr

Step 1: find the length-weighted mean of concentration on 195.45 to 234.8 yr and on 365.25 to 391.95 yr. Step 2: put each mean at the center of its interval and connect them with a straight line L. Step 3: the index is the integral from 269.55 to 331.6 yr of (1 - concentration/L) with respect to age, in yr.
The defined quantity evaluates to 2.1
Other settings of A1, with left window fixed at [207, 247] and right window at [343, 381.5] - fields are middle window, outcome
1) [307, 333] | -4.7 yr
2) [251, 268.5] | -0.9 yr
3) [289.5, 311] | 7.5 yr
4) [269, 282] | -0.5 yr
